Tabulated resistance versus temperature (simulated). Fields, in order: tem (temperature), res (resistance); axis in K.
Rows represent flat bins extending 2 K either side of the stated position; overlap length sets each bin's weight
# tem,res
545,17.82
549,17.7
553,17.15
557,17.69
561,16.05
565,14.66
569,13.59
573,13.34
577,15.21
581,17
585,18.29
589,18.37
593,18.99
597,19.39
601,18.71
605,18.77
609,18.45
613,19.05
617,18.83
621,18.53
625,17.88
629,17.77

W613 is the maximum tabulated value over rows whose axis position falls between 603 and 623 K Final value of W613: 19.05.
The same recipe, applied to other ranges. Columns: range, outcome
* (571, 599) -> 19.39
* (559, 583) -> 17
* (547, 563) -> 17.7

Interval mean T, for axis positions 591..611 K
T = 18.9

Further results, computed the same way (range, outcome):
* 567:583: 14.8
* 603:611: 18.6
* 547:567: 16.6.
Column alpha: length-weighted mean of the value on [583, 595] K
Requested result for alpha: 18.5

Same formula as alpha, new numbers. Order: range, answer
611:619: 18.9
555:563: 16.9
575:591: 17.2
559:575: 14.4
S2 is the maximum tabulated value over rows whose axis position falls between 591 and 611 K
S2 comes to 19.39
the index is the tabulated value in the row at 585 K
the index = 18.29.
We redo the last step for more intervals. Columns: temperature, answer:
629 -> 17.77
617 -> 18.83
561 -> 16.05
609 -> 18.45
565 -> 14.66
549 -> 17.7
